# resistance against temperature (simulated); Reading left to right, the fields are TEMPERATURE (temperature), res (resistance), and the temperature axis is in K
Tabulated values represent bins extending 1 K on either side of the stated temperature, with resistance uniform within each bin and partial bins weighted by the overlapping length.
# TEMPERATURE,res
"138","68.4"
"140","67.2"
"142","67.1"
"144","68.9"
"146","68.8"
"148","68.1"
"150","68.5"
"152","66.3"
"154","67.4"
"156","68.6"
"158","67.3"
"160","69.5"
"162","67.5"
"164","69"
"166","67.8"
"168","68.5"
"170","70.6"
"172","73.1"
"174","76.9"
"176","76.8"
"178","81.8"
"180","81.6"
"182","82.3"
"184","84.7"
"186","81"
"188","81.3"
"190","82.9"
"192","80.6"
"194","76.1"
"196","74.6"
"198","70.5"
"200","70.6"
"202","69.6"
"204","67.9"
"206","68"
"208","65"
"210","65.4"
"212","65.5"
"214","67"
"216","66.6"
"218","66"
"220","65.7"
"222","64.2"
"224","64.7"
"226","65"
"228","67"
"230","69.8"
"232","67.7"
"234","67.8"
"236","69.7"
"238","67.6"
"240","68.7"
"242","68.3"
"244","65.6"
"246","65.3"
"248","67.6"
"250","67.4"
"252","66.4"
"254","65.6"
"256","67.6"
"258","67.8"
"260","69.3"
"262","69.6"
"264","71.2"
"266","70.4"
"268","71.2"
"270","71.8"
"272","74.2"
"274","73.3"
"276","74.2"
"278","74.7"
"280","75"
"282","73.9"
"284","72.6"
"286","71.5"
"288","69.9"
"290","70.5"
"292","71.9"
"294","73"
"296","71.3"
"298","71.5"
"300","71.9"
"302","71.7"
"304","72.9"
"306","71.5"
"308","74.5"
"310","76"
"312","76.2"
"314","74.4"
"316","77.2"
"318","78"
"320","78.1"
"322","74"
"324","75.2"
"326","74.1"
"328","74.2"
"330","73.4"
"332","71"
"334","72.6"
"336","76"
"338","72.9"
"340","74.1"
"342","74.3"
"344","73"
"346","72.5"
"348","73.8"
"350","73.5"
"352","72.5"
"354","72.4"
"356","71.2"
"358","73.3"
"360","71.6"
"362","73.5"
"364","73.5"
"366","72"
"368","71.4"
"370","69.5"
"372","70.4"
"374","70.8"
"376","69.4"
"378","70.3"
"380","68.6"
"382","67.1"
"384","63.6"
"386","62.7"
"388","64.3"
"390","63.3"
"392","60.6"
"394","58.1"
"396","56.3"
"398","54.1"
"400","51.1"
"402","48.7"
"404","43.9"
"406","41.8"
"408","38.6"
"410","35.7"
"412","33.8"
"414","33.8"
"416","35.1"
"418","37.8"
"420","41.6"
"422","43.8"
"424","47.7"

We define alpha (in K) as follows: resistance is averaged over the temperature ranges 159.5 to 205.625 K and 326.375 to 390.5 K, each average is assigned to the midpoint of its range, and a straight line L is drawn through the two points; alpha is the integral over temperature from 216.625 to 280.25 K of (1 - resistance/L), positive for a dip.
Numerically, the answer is 4.2 K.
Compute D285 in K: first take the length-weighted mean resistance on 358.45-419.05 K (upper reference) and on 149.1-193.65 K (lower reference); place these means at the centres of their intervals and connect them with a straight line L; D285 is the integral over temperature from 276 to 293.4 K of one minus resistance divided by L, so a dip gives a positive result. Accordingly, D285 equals -1.8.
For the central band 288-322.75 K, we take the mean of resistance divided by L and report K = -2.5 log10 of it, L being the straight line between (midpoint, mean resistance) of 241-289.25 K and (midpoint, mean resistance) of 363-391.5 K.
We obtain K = -0.06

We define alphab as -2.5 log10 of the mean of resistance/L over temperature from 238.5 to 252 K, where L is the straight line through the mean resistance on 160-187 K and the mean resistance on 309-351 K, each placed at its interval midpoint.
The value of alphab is 0.12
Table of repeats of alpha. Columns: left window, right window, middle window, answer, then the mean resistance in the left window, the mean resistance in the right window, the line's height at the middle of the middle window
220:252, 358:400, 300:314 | -1.5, 67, 66.3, 66.7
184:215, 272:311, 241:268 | 1.8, 72.8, 72.8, 72.8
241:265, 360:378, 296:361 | -3.4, 67.6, 71.3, 70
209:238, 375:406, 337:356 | -3.6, 66.6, 59.5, 61.4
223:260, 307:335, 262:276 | -0.4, 67.3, 74.9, 69.9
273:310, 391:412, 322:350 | -4.9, 72.6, 48.2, 62.7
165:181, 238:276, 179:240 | 0.9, 74.6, 69.1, 72.2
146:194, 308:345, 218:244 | 2.5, 73.9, 74.7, 74.2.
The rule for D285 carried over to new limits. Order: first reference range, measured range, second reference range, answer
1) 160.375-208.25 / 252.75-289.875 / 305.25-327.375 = 1.9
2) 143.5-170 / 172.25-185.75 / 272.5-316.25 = -2.2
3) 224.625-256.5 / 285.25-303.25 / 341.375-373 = -0.5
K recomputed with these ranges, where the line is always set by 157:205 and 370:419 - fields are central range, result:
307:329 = -0.22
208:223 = 0.09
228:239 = 0.02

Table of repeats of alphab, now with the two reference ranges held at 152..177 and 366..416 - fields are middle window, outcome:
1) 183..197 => -0.169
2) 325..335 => -0.206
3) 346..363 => -0.227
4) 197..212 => -0.003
